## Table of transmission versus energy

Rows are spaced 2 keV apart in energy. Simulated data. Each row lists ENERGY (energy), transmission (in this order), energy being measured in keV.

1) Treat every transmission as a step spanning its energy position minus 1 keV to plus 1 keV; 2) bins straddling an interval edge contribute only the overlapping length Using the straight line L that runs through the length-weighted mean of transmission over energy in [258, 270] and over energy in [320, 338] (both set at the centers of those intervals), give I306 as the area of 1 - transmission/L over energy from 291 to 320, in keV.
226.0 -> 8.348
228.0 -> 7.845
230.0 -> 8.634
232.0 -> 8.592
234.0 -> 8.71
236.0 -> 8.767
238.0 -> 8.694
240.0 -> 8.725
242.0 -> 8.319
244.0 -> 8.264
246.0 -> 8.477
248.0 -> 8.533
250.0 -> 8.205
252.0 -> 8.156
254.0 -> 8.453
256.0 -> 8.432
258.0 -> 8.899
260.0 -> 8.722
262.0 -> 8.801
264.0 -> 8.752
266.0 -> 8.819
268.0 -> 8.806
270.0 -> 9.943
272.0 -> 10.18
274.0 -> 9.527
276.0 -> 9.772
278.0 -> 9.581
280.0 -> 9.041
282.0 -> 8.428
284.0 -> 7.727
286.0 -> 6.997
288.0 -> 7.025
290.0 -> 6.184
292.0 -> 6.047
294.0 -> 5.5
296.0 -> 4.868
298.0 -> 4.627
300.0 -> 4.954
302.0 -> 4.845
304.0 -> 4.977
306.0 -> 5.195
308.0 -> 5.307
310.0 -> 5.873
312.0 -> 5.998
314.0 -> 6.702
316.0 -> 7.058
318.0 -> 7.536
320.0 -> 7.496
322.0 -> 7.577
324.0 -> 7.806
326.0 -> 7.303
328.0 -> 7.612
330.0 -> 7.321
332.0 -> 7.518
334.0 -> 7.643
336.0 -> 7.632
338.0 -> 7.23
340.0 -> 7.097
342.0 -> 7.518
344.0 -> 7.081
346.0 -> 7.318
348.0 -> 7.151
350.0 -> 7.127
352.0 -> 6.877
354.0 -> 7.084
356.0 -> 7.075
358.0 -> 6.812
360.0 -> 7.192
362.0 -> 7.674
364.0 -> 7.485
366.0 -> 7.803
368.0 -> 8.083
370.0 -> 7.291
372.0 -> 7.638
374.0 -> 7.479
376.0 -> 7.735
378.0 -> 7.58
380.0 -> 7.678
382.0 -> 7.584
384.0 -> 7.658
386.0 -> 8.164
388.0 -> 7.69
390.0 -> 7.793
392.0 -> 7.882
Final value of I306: 8.2 keV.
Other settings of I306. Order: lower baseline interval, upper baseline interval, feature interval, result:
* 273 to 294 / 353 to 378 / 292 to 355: 8.57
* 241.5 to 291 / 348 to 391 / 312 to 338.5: 1.94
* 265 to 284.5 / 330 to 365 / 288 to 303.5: 5.86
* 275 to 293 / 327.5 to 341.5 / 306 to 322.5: 2.23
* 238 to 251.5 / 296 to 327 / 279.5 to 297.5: 0.60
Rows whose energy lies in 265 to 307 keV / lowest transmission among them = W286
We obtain 4.627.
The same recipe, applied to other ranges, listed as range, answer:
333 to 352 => 6.877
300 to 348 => 4.845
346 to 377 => 6.812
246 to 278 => 8.156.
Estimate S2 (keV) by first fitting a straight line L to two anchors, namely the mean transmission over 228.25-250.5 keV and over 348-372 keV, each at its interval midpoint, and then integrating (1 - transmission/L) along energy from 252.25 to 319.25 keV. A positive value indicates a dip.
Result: 5.80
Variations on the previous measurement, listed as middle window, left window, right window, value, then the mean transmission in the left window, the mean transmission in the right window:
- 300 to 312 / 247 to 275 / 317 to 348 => 4.05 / 8.87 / 7.44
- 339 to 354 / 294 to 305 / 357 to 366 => -0.91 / 4.91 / 7.35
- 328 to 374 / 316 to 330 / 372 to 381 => 1.26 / 7.5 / 7.62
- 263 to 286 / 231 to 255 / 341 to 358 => -2.72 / 8.49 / 7.13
